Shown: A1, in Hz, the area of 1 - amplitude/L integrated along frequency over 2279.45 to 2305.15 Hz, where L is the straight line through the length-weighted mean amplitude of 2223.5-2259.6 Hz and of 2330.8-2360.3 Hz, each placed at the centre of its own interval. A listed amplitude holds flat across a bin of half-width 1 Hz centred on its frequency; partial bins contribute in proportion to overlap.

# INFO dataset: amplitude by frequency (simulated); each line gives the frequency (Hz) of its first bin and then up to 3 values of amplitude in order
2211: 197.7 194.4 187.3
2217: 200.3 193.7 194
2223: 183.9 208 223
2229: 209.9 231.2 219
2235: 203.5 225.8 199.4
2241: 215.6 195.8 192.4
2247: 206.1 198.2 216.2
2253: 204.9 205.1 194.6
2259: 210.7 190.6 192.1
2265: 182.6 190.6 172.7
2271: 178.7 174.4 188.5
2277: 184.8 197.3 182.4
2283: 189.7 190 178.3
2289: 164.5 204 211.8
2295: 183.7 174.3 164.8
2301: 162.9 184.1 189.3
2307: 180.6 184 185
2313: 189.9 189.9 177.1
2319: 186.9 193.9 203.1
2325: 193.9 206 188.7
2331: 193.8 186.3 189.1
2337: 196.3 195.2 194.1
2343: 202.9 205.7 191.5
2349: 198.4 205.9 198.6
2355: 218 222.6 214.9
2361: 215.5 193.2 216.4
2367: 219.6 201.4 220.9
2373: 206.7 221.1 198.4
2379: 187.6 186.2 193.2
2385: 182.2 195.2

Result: 2.73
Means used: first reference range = 208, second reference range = 201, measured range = 183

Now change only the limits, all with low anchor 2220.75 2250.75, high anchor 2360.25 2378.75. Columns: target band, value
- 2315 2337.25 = 1.79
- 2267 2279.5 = 1.52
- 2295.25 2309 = 2.08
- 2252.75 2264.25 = 0.50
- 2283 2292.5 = 1.01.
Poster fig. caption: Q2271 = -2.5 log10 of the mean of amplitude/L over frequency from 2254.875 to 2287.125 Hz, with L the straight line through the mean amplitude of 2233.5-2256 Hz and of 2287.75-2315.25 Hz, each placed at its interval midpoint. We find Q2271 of 0.04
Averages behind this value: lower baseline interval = 206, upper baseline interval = 183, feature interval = 188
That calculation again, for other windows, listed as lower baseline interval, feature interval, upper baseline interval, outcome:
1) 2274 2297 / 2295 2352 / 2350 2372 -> 0.06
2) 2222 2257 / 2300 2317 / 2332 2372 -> 0.13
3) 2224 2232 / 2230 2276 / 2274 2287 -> 0.02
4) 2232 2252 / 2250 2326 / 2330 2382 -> 0.10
